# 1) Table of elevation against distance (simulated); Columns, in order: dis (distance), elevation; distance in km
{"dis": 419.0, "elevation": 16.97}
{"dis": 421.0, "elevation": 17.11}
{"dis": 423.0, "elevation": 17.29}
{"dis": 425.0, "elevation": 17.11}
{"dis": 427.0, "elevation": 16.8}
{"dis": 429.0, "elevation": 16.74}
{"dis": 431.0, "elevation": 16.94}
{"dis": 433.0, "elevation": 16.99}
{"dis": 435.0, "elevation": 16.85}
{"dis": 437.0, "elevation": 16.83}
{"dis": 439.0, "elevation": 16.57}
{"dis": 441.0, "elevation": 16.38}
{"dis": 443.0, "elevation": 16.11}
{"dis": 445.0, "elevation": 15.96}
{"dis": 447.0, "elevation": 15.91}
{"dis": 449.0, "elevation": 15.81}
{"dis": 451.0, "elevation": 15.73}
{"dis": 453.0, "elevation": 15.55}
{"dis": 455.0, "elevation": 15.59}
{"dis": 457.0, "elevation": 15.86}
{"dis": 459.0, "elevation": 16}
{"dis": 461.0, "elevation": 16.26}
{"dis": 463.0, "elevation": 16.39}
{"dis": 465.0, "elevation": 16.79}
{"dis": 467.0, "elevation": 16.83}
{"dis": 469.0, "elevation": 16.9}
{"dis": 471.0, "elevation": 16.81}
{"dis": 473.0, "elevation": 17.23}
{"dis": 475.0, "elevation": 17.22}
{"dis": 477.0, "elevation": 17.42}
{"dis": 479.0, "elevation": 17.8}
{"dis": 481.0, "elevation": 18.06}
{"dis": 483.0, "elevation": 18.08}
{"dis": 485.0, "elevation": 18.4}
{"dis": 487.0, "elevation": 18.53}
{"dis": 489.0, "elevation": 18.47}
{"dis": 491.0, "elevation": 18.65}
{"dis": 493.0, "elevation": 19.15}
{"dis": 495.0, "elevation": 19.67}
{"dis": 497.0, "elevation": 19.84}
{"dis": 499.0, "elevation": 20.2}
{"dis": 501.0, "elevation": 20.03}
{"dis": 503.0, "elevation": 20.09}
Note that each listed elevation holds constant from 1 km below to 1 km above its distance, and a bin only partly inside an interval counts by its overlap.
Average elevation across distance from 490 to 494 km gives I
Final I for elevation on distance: 18.9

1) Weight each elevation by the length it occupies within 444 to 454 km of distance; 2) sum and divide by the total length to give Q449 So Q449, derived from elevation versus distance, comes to 15.8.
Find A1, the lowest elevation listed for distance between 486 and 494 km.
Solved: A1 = 18.47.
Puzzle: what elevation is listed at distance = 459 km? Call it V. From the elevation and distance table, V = 16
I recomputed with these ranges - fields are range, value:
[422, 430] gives 17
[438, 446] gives 16.3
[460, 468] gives 16.6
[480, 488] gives 18.3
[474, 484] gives 17.7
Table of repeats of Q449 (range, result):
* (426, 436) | 16.9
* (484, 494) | 18.6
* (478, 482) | 17.9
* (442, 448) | 16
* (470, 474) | 17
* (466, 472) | 16.8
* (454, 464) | 16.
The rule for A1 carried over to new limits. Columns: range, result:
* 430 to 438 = 16.83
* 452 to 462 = 15.55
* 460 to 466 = 16.26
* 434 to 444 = 16.11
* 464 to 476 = 16.79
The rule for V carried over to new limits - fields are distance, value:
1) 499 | 20.2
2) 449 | 15.81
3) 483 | 18.08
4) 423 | 17.29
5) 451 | 15.73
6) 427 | 16.8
